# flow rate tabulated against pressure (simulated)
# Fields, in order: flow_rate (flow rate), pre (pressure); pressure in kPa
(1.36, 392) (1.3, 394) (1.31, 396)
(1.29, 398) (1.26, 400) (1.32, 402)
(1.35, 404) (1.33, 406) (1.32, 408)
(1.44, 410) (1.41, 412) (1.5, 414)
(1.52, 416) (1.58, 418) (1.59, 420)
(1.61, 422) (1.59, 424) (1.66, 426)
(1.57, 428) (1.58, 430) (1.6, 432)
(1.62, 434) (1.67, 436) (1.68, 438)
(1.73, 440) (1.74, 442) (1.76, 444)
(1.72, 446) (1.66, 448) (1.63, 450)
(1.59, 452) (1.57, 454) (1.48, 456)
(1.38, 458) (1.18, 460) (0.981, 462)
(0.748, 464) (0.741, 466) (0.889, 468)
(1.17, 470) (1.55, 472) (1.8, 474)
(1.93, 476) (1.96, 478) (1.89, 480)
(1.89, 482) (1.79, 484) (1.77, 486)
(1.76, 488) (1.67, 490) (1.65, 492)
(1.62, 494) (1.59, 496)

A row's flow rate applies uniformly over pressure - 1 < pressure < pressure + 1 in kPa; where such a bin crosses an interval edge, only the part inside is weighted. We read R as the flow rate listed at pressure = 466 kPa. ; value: 0.741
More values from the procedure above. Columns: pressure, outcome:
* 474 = 1.8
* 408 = 1.32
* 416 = 1.52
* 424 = 1.59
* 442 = 1.74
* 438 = 1.68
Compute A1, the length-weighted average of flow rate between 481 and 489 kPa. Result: 1.8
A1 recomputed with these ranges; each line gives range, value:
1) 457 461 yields 1.28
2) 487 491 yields 1.71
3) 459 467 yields 0.912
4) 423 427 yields 1.62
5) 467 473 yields 1.2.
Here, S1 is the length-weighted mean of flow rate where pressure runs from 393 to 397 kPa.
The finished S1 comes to 1.31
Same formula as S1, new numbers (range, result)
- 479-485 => 1.86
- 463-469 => 0.793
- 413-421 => 1.55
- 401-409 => 1.33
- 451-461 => 1.44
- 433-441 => 1.67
